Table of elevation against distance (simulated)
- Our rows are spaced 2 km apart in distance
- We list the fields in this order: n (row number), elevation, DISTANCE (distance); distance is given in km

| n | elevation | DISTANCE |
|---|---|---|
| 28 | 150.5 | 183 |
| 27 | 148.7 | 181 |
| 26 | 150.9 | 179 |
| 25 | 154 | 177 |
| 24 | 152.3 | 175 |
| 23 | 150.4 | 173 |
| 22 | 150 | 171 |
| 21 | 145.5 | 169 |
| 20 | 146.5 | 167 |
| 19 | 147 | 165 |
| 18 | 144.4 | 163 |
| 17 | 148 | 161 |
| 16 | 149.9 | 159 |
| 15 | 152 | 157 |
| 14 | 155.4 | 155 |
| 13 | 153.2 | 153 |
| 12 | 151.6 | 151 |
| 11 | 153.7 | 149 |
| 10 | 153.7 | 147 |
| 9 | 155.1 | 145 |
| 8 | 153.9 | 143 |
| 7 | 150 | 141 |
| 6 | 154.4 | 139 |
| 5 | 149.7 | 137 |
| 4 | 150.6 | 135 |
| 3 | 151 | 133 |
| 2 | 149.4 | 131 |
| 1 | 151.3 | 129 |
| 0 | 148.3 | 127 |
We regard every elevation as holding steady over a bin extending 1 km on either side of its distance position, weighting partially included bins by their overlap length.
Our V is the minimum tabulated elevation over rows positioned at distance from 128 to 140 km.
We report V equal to 149.4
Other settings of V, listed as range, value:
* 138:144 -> 150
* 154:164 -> 144.4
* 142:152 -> 151.6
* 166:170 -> 145.5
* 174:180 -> 150.9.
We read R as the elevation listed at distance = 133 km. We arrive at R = 151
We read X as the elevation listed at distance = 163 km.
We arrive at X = 144.4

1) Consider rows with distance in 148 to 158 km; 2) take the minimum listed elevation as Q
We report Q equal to 151.6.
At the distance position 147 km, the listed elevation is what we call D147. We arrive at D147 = 153.7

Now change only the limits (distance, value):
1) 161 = 148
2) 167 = 146.5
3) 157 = 152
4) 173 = 150.4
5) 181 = 148.7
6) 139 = 154.4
